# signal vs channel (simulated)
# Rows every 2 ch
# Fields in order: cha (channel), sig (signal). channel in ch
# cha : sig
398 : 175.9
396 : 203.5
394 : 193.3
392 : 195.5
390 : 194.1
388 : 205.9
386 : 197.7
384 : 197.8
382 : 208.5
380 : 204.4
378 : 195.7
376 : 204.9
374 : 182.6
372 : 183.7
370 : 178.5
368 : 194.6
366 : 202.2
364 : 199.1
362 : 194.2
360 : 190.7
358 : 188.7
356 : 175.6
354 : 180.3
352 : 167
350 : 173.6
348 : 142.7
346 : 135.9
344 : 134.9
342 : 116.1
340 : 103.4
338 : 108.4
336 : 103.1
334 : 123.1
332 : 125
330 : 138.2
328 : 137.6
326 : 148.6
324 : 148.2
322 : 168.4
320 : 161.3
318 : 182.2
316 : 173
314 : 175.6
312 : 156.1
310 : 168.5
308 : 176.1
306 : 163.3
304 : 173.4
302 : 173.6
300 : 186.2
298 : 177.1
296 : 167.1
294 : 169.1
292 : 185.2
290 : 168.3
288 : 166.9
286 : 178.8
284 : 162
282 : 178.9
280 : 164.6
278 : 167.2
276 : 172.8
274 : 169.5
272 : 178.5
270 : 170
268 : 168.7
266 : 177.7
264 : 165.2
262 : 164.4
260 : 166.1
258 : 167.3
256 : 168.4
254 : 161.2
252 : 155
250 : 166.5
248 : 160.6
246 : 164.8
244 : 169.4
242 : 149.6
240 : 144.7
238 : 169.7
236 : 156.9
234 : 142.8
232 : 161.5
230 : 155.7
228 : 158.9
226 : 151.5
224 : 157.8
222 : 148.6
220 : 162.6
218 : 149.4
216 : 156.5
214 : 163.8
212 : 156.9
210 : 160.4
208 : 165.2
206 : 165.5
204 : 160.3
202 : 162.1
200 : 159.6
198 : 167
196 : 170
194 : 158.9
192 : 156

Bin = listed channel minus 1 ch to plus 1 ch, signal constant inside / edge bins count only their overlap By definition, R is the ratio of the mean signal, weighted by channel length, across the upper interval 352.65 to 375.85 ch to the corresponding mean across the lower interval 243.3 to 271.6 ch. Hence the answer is 1.1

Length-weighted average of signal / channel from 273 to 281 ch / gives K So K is 169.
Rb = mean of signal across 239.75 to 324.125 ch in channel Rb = 169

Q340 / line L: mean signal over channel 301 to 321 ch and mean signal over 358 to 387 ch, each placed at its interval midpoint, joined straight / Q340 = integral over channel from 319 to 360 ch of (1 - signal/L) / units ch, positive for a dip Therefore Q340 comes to 8.3 ch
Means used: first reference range 170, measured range 145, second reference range 195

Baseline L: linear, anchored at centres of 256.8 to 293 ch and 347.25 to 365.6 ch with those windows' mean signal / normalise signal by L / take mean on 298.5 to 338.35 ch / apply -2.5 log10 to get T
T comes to 0.13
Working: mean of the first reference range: 171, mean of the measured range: 156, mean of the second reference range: 180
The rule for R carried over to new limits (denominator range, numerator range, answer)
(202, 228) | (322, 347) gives 0.81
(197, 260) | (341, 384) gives 1.12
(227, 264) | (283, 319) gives 1.08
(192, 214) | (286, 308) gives 1.07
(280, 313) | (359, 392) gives 1.14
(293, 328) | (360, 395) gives 1.17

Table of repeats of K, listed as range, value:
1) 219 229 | 156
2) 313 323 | 172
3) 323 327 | 148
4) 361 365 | 197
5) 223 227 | 155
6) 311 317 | 168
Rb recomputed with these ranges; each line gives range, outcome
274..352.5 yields 157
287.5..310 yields 173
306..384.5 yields 165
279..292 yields 171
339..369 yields 167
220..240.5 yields 155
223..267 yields 161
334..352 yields 129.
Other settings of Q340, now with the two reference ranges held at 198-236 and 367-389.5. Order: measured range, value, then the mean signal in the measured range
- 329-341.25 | 4.5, 117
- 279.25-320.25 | 1.2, 172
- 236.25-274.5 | 0.5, 165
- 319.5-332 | 2.4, 148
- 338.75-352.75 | 3.7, 138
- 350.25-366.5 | 0.4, 186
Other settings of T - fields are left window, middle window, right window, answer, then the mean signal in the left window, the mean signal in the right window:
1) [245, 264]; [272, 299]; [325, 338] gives -0.15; 164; 128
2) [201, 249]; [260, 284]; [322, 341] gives -0.17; 158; 128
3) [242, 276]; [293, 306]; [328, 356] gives -0.15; 167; 136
